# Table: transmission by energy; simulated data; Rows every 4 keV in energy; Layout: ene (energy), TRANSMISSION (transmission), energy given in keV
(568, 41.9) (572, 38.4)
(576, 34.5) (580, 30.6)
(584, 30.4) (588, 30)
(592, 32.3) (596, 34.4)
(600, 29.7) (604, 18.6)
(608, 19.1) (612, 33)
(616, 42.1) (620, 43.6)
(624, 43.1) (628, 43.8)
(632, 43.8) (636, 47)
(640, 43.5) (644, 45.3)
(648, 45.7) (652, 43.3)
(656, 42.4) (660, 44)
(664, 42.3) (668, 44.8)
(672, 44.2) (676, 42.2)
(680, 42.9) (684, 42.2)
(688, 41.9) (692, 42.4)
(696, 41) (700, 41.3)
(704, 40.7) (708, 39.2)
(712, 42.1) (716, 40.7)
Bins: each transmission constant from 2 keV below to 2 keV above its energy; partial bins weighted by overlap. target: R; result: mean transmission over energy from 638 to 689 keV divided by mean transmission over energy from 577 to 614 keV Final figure 1.51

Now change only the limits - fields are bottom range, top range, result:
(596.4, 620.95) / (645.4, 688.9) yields 1.41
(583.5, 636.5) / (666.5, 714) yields 1.21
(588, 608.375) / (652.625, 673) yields 1.57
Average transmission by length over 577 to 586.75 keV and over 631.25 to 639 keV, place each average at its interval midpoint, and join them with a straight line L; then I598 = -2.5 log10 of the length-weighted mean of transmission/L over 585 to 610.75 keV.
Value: 0.25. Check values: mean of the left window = 30.9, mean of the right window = 45.4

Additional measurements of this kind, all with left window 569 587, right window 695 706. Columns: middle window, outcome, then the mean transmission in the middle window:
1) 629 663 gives -0.17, 44.3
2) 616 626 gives -0.19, 43.1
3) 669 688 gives -0.08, 42.9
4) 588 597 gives 0.07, 32.5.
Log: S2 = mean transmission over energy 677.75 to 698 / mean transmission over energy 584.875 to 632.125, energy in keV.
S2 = 1.24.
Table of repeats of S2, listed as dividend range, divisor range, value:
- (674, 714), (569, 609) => 1.37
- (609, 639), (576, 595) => 1.33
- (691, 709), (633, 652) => 0.91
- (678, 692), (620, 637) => 0.96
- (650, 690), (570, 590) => 1.31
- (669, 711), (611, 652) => 0.97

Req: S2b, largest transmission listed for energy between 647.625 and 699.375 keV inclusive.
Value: 45.7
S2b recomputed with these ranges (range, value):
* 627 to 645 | 47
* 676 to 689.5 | 42.9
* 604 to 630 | 43.8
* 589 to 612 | 34.4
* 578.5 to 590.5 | 30.6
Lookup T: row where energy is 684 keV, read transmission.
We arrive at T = 42.2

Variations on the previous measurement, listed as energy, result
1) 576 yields 34.5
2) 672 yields 44.2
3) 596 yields 34.4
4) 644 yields 45.3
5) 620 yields 43.6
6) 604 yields 18.6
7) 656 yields 42.4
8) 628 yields 43.8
